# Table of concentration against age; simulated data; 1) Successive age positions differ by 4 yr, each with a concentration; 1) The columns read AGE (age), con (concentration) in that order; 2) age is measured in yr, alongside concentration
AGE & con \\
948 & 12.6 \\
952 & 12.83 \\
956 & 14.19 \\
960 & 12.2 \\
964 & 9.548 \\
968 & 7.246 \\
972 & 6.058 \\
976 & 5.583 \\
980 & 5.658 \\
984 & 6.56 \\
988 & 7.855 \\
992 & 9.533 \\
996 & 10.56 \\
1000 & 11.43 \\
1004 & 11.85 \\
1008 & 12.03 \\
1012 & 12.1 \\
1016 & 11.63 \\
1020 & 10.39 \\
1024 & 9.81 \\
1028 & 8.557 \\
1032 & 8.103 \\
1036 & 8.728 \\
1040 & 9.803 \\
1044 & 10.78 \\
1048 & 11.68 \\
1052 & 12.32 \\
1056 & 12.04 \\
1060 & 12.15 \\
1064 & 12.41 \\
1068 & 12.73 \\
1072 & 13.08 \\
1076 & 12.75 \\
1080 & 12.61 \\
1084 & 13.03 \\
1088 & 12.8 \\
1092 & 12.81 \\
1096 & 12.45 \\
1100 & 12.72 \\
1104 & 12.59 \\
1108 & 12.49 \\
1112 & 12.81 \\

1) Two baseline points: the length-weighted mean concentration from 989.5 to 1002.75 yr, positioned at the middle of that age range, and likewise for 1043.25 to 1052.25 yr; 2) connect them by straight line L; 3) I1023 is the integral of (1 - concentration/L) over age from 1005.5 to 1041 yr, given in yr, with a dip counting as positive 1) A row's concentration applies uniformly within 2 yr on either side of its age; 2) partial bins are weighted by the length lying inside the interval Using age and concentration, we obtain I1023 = 2.8 yr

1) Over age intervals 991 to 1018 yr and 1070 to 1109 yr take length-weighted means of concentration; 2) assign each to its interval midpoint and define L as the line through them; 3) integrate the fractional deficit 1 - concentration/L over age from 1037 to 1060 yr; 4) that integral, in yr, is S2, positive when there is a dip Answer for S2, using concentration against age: 1.5 yr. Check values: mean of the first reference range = 11.4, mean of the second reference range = 12.7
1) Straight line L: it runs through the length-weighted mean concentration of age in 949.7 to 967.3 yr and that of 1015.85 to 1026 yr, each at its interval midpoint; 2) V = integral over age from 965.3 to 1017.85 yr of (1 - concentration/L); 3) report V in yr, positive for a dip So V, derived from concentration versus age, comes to 9.1 yr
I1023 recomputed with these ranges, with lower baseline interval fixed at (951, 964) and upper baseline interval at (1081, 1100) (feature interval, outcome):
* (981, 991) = 4.2 yr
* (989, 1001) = 2.3 yr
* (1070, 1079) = -0.1 yr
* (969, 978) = 4.7 yr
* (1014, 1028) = 2.6 yr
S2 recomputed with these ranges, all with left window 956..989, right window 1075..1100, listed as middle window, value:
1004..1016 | -3.1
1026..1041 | 2.5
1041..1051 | -0.2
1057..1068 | -0.6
